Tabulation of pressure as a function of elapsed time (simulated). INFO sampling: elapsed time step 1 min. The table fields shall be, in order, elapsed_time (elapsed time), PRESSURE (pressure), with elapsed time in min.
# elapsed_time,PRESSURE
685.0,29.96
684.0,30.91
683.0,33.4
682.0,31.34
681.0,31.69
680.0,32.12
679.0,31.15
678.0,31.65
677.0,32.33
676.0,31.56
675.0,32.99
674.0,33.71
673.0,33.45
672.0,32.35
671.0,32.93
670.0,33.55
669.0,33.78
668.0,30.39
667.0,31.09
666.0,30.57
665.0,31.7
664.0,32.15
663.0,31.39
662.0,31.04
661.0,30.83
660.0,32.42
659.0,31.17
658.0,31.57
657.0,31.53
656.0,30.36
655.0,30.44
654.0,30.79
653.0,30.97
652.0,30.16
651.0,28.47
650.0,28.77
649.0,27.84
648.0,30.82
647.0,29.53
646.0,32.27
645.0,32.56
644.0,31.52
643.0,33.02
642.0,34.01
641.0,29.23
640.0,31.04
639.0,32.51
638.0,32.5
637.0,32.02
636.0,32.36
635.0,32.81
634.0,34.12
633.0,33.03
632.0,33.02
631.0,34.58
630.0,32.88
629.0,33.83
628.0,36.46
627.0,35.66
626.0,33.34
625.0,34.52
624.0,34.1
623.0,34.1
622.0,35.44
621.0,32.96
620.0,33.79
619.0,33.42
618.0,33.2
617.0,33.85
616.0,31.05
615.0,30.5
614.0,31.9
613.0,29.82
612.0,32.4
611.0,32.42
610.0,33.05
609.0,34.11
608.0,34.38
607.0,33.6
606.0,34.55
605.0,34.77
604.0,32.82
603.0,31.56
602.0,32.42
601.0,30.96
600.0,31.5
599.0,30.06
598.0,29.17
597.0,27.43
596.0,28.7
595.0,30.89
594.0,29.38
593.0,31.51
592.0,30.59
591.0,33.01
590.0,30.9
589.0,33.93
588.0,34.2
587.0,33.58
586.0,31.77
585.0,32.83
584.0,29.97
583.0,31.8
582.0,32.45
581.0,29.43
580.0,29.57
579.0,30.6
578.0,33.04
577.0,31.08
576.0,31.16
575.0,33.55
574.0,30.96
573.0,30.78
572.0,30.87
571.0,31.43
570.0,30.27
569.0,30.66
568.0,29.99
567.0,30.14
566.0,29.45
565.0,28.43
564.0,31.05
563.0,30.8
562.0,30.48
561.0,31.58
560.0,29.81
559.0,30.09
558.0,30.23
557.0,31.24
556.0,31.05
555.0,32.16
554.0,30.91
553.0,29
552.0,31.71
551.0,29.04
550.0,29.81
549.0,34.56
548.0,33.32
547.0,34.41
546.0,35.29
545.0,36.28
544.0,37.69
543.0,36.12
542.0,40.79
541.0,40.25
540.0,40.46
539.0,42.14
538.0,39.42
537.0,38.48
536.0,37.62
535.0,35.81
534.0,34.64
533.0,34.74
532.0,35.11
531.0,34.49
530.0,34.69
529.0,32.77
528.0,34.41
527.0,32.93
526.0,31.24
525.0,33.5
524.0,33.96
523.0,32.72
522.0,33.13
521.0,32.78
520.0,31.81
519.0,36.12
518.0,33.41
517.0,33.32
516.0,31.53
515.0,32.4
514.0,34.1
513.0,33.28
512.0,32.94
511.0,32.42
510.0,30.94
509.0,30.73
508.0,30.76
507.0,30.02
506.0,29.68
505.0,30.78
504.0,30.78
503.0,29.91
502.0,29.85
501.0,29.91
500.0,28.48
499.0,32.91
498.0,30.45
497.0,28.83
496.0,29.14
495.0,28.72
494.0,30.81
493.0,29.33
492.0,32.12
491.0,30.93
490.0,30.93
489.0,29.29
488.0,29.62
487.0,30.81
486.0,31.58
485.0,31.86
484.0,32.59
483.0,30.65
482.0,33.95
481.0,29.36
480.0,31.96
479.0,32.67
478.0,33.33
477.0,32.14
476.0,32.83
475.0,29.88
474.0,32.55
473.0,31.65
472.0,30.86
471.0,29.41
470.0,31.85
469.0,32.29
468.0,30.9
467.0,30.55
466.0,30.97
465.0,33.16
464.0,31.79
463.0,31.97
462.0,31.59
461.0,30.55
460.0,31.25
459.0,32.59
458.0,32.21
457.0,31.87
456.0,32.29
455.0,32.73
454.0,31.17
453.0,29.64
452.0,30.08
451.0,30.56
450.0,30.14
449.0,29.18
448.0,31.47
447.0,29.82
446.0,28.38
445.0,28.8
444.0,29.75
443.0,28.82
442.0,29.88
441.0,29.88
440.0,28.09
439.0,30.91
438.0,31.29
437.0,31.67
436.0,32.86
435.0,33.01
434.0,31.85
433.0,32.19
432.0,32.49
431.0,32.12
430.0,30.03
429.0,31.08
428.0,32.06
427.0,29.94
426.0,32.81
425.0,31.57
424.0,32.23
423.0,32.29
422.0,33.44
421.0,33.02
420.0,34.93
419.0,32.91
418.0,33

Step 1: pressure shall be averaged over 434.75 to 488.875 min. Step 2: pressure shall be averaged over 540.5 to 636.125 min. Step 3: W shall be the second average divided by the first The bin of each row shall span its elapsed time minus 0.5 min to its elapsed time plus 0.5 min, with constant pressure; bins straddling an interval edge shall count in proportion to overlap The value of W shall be 1.0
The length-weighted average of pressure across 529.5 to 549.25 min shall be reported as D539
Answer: 36.8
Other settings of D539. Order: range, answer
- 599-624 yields 32.8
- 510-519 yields 33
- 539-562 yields 33.6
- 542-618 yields 31.7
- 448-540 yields 32.1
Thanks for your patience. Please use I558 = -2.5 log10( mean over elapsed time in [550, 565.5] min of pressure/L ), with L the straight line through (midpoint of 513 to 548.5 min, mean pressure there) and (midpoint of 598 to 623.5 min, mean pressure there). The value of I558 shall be 0.13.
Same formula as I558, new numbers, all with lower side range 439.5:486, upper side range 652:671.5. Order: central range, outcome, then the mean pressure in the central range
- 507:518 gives -0.03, 32.2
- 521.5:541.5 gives -0.14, 35.6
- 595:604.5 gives 0.03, 30.5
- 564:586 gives 0.01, 30.9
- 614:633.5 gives -0.07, 33.6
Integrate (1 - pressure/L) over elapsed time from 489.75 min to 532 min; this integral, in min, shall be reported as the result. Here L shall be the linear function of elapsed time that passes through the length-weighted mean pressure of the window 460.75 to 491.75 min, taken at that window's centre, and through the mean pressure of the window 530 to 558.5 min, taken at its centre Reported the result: 1.79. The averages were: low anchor 31.4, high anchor 34.9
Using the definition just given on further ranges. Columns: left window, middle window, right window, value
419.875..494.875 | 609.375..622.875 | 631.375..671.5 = -0.51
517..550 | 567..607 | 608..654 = 2.79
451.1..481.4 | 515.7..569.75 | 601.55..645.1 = -1.99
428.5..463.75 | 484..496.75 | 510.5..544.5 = 1.03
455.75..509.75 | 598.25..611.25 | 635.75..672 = -0.61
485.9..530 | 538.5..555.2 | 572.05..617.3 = -1.78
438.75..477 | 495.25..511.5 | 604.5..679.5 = 0.47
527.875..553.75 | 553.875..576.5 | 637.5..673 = 2.52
